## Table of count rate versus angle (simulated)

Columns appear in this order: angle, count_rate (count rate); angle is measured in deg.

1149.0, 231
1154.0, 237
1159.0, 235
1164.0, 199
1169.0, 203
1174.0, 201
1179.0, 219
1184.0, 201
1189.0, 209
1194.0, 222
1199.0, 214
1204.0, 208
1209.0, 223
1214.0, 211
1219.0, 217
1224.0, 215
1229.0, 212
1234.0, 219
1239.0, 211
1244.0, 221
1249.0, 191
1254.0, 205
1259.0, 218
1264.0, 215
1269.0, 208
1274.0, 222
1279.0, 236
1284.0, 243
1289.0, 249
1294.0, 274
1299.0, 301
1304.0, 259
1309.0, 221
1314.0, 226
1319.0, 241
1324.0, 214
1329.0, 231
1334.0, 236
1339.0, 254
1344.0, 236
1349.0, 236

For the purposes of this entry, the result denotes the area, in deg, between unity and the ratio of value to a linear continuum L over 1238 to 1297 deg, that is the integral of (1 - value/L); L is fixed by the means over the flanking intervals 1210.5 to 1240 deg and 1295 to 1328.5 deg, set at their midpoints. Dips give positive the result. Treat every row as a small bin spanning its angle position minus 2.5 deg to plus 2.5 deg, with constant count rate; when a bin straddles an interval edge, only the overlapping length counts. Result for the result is 1.0 deg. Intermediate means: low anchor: 215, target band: 225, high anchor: 244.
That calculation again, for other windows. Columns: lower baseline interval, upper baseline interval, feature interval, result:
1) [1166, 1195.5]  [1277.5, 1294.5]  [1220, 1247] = 1.6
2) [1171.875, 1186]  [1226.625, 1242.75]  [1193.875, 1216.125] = -0.5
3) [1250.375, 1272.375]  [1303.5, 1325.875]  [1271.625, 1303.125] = -4.8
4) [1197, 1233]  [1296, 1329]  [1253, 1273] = 1.4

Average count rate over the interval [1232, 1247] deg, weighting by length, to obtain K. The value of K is 216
